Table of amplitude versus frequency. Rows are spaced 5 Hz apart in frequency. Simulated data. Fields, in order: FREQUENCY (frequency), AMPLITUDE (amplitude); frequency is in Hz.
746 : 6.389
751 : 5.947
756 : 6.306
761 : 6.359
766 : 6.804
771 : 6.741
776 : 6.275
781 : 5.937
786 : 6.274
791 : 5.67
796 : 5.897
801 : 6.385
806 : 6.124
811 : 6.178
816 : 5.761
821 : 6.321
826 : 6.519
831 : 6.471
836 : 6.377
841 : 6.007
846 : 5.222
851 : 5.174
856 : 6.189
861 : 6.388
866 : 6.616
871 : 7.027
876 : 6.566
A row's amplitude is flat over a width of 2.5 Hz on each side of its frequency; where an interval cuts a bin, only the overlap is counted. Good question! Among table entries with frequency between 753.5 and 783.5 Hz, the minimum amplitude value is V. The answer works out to 5.937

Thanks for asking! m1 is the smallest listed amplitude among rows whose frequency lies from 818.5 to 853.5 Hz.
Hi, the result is 5.174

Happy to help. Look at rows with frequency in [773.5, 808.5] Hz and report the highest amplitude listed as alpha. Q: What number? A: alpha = 6.385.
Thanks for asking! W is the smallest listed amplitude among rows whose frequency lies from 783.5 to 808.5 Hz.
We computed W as 5.67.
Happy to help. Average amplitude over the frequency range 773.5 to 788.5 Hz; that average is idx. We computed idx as 6.16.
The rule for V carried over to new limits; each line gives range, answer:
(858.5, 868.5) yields 6.388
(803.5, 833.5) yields 5.761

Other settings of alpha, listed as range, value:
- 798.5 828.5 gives 6.519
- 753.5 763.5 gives 6.359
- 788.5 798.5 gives 5.897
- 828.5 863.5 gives 6.471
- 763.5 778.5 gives 6.804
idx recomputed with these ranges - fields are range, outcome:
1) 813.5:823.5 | 6.04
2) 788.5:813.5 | 6.05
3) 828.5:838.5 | 6.42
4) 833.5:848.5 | 5.87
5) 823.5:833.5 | 6.5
